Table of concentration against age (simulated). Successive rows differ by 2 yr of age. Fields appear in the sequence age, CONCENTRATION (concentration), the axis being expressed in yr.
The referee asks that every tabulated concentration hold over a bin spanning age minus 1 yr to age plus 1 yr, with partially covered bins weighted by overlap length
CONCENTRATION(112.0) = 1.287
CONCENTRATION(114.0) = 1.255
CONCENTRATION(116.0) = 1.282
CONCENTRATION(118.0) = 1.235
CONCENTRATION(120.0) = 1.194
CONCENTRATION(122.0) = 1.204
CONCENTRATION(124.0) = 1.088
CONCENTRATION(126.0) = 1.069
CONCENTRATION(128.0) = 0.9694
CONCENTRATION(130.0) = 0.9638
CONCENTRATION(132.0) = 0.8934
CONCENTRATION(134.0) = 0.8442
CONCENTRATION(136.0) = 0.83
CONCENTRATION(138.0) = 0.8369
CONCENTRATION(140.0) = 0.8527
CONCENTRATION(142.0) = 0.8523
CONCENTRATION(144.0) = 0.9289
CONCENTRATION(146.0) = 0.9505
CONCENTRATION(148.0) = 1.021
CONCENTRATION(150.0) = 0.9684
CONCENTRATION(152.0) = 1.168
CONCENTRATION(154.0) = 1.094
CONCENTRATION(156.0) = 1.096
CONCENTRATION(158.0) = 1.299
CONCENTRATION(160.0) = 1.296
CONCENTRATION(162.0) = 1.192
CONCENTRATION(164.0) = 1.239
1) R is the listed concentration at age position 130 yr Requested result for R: 0.9638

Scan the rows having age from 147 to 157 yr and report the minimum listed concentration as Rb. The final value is 0.9684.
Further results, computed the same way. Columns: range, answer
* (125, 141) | 0.83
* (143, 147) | 0.9289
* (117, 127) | 1.069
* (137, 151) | 0.8369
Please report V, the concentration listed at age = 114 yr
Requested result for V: 1.255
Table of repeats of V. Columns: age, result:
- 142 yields 0.8523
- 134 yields 0.8442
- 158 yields 1.299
